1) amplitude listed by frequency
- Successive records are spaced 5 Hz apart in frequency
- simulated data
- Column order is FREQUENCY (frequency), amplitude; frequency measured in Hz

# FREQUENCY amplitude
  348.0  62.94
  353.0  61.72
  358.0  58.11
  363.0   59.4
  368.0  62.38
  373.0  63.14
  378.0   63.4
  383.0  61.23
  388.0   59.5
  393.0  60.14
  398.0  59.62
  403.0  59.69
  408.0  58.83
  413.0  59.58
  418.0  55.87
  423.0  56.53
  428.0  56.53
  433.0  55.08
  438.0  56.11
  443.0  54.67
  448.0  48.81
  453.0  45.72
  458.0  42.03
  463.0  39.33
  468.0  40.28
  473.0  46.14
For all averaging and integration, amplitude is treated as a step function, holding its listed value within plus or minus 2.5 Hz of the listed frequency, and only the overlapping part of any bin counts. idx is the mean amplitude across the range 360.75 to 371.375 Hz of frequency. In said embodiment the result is 61.1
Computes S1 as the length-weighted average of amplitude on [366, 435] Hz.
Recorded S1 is 59.4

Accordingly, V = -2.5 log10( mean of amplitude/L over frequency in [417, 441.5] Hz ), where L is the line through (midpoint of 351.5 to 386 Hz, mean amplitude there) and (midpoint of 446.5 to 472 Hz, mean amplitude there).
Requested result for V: -0.141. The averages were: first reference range 61.3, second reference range 43.2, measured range 56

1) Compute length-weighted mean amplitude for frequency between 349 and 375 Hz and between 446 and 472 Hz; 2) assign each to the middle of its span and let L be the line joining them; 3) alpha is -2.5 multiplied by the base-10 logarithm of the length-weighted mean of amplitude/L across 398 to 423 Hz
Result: -0.12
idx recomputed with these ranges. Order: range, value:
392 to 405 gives 59.8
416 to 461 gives 52.2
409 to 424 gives 57.6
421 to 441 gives 56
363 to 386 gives 62.1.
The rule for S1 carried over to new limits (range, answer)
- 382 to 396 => 60.2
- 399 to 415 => 59.4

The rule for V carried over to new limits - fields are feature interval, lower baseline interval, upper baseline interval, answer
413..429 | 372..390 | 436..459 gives -0.04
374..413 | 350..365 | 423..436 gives -0.05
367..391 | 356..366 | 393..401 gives -0.04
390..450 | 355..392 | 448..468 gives -0.12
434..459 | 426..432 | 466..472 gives -0.01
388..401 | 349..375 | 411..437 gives -0.02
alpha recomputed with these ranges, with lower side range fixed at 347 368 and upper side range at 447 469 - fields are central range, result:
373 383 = -0.10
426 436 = -0.17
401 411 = -0.14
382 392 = -0.09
